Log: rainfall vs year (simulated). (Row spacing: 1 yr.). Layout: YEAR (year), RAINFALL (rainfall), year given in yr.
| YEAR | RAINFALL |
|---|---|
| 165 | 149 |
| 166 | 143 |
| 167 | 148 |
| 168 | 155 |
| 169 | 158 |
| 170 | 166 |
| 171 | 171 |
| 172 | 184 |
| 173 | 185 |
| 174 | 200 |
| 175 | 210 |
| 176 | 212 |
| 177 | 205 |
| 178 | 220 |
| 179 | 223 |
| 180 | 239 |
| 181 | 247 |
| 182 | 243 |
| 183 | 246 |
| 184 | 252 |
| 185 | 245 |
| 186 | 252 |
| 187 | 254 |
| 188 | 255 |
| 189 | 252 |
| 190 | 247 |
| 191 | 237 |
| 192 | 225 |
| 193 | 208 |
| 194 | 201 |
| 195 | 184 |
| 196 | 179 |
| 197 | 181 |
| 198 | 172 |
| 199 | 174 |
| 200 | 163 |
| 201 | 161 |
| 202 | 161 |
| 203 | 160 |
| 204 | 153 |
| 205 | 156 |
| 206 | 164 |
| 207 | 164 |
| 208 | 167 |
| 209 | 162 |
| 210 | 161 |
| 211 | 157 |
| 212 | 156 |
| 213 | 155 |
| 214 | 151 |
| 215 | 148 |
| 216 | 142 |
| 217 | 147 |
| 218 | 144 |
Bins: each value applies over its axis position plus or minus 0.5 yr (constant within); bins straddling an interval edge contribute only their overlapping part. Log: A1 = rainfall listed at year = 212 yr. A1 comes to 156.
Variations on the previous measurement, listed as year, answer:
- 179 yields 223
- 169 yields 158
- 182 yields 243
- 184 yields 252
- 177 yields 205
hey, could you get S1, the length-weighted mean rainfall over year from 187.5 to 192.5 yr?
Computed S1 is 243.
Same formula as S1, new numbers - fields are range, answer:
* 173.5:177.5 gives 207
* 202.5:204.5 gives 156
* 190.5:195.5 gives 211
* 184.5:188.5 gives 252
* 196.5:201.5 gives 170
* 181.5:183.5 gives 244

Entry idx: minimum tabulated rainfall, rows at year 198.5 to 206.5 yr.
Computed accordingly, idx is 153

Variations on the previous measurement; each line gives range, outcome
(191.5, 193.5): 208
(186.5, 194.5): 201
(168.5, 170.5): 158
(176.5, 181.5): 205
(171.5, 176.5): 184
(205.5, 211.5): 157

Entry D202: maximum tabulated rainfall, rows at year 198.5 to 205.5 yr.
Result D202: 174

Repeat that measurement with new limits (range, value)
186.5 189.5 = 255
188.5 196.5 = 252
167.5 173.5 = 185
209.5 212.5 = 161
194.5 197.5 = 184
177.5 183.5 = 247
